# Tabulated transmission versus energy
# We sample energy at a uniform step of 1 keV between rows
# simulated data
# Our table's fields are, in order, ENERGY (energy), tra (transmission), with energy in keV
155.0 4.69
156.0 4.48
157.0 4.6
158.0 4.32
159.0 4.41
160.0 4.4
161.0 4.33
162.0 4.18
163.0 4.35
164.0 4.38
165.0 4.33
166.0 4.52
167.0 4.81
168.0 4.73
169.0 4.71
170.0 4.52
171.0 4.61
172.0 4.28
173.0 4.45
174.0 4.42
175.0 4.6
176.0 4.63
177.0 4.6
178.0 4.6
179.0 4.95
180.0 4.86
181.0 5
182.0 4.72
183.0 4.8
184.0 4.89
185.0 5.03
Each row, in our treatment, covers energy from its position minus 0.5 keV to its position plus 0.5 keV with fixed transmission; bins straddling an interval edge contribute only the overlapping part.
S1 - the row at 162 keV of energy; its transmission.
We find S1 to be 4.18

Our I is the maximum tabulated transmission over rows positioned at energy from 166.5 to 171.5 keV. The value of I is 4.81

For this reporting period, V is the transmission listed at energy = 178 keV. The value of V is 4.6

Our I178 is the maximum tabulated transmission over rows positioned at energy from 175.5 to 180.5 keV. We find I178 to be 4.95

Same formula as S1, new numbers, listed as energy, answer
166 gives 4.52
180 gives 4.86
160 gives 4.4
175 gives 4.6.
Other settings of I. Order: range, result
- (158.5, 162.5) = 4.41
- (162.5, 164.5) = 4.38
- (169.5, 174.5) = 4.61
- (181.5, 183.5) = 4.8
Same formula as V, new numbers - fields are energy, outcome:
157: 4.6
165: 4.33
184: 4.89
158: 4.32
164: 4.38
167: 4.81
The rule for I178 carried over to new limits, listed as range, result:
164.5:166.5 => 4.52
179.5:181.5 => 5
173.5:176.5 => 4.63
